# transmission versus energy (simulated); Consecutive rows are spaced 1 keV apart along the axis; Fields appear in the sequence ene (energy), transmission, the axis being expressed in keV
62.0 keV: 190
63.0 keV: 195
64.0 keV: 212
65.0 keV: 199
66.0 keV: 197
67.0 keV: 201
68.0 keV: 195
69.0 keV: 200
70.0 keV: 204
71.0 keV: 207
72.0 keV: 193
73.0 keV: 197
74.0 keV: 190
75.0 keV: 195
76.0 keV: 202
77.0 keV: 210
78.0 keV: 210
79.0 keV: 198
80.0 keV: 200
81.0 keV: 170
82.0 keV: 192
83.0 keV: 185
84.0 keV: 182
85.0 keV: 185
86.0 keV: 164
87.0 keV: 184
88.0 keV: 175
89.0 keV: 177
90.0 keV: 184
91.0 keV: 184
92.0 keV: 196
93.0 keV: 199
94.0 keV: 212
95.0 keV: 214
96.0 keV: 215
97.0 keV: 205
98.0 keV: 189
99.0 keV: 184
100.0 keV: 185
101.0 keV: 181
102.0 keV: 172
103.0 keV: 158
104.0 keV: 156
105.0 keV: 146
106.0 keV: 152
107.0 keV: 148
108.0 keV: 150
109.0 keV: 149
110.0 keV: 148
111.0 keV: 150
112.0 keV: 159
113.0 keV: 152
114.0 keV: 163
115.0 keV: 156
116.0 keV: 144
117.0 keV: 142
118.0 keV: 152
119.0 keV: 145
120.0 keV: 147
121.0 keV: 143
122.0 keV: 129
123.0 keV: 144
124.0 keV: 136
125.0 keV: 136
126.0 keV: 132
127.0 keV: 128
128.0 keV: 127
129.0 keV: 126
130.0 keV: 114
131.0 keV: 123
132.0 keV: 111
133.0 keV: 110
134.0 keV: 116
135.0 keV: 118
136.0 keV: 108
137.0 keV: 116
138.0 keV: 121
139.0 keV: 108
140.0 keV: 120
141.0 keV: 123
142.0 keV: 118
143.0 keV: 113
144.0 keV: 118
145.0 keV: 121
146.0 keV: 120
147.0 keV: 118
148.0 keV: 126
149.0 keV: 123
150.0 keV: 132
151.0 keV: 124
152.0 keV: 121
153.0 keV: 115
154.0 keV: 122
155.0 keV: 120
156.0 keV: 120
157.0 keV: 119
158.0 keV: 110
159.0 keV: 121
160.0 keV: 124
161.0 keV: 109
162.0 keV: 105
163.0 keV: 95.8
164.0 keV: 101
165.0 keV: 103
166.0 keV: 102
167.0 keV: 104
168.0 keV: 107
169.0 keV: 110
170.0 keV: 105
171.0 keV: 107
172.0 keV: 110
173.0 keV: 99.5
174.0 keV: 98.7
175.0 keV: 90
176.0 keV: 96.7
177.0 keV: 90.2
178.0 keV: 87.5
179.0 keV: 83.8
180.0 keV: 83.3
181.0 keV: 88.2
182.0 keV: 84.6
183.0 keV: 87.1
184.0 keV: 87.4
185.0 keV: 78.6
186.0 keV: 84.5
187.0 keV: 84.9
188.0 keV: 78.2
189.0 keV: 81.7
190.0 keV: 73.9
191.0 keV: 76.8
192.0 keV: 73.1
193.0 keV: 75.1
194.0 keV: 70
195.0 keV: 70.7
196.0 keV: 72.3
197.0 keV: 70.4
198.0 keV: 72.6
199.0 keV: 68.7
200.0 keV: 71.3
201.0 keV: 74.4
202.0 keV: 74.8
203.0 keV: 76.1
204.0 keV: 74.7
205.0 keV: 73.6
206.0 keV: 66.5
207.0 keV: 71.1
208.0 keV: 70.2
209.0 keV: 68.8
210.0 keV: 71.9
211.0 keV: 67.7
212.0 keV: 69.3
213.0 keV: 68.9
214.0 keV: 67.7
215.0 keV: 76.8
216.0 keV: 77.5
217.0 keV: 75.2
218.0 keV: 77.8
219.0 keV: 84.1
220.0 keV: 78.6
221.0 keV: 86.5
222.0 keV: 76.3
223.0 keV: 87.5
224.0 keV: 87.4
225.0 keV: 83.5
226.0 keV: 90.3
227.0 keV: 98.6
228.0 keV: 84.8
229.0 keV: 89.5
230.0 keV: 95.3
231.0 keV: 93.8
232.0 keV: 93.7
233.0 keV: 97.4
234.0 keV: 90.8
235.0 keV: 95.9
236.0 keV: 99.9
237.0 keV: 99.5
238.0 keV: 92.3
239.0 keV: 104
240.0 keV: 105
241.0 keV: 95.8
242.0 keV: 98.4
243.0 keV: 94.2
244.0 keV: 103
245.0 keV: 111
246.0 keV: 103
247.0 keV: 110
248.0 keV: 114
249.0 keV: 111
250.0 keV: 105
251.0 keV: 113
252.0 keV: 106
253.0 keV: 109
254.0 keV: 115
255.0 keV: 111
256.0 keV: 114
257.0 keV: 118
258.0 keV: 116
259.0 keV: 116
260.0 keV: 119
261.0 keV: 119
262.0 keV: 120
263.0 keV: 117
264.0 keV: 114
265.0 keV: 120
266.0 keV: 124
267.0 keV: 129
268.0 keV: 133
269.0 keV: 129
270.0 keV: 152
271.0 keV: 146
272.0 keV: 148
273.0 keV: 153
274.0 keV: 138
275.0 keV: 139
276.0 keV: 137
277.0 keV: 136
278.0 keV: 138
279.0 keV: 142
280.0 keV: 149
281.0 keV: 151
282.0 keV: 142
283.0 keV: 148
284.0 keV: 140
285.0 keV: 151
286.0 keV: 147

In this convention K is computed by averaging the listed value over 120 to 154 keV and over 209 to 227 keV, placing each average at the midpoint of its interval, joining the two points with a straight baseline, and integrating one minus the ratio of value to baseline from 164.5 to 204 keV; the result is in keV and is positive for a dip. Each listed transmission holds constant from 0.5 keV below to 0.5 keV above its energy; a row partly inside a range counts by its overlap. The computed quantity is 4.66 keV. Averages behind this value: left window 123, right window 78.4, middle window 85.8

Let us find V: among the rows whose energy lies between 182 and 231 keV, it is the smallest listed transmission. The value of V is 66.5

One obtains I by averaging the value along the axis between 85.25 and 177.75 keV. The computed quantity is 136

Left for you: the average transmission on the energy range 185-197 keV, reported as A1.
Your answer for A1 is 76.3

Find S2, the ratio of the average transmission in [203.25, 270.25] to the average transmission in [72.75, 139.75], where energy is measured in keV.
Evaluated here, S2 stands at 0.6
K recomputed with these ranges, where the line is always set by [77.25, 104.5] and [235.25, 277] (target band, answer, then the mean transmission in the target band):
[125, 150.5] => 7.2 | 120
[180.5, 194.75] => 6.5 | 80.1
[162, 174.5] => 4.1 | 104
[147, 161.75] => 3.7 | 120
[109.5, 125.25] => 2.6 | 147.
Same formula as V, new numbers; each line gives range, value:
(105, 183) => 83.3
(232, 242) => 90.8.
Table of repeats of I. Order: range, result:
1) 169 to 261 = 89.3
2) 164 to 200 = 87.3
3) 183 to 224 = 75.4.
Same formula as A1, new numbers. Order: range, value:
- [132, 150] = 118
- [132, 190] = 106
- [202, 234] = 80.1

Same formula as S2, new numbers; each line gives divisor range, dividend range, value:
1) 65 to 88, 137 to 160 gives 0.62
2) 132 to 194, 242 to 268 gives 1.09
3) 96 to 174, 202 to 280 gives 0.78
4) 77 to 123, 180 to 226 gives 0.45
